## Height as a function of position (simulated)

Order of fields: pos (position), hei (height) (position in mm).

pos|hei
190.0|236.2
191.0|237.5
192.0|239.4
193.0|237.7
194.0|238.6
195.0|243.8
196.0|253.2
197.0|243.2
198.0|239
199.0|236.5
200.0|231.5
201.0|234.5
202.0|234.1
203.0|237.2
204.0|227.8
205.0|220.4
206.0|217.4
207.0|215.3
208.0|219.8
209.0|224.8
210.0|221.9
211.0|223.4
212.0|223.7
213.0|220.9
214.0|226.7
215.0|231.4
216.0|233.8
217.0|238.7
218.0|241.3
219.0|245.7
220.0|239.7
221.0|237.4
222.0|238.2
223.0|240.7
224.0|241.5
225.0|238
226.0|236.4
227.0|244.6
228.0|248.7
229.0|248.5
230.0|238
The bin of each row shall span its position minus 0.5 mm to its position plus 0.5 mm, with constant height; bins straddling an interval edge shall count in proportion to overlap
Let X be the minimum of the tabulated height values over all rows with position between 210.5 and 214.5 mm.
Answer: 220.9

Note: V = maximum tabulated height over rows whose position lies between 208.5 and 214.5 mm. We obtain 226.7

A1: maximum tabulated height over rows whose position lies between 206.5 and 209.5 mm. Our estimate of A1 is 224.8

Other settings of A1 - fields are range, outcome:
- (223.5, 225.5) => 241.5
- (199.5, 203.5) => 237.2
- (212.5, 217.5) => 238.7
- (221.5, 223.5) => 240.7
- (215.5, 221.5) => 245.7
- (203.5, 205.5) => 227.8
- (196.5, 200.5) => 243.2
